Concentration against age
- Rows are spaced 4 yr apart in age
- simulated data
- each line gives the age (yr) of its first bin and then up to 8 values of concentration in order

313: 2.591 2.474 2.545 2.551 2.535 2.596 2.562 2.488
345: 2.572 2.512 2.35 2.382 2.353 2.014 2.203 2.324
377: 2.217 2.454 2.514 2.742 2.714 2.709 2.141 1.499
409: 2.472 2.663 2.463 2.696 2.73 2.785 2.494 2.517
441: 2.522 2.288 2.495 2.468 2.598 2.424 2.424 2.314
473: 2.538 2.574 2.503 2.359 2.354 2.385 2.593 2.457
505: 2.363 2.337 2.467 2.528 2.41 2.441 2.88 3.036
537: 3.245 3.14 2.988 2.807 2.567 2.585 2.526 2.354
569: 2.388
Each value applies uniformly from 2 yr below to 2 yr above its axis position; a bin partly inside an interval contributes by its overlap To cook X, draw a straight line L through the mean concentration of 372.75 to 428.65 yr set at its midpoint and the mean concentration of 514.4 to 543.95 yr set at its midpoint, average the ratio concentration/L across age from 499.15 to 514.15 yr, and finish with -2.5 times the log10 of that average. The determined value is 0.15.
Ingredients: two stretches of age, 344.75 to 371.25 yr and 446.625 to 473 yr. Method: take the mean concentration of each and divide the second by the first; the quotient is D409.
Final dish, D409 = 1.06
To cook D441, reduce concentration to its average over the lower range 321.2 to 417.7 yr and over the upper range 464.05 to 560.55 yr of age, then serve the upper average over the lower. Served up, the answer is 1.07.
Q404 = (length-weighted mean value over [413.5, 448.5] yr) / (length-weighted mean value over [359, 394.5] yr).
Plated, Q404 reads 1.1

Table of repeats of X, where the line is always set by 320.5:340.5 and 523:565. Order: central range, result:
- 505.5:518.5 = 0.14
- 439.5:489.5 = 0.11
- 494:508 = 0.12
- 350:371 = 0.14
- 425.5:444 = 0.04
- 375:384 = 0.11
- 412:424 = 0.02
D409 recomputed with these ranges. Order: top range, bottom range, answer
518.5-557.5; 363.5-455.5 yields 1.15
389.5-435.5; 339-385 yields 1.06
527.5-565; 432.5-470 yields 1.15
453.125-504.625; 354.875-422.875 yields 1.03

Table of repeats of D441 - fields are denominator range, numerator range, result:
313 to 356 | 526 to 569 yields 1.11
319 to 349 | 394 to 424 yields 0.94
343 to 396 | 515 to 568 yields 1.13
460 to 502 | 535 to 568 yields 1.13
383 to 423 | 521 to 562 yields 1.14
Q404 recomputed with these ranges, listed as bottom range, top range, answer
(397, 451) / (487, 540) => 1.05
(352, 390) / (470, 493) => 1.05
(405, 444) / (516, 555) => 1.11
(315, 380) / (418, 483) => 1.04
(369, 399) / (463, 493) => 0.97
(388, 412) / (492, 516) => 1.03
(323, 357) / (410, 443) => 1.04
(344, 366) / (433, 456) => 1.04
